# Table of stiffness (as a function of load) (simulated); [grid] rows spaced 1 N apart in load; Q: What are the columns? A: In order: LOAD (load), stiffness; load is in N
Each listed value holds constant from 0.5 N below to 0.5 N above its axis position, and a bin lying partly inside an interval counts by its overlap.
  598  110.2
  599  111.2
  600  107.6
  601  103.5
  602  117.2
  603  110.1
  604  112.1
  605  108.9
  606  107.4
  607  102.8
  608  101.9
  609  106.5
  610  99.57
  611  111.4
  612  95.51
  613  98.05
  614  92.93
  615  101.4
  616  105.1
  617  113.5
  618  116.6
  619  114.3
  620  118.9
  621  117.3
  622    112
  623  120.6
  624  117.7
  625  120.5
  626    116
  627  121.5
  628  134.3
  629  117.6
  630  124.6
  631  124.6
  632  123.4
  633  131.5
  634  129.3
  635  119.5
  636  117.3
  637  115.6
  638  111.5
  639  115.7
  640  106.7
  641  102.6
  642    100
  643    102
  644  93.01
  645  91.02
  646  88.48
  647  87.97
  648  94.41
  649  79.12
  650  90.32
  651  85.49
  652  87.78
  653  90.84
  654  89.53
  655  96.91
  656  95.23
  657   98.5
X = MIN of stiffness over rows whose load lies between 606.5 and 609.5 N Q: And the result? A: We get 101.9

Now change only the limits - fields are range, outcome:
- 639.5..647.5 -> 87.97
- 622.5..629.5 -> 116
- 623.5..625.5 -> 117.7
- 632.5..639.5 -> 111.5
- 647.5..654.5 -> 79.12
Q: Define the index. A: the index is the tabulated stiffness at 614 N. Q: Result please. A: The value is 92.93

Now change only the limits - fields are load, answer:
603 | 110.1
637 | 115.6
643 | 102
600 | 107.6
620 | 118.9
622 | 112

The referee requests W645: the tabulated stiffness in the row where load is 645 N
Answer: 91.02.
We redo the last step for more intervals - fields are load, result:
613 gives 98.05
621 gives 117.3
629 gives 117.6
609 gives 106.5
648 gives 94.41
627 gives 121.5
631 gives 124.6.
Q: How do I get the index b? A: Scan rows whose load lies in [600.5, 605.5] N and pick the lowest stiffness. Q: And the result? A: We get 103.5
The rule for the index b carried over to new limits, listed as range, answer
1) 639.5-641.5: 102.6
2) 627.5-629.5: 117.6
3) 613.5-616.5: 92.93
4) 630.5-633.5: 123.4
